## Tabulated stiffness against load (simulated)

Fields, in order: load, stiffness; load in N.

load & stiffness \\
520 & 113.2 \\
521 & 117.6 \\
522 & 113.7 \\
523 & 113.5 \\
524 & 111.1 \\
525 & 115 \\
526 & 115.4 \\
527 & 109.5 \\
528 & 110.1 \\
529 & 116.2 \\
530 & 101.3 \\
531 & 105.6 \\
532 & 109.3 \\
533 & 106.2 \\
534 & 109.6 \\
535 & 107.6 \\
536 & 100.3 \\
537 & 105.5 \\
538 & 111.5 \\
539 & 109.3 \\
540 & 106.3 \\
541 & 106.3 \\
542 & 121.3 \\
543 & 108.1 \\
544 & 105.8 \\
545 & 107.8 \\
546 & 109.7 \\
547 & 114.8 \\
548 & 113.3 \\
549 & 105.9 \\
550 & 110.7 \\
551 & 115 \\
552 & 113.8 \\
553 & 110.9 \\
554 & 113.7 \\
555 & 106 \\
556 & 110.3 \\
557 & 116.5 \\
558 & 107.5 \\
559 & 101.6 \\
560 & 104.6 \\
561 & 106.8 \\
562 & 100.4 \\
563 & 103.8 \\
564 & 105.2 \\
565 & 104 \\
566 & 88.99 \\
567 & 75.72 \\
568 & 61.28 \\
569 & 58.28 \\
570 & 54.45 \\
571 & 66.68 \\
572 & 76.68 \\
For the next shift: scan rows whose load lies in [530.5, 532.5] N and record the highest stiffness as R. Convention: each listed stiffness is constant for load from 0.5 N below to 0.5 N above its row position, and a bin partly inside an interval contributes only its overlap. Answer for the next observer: 109.3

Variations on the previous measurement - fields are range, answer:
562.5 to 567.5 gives 105.2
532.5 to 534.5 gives 109.6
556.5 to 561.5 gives 116.5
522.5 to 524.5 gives 113.5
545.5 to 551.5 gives 115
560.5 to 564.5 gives 106.8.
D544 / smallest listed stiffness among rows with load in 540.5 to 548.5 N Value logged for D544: 105.8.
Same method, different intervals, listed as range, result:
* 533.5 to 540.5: 100.3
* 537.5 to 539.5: 109.3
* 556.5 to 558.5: 107.5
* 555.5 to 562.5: 100.4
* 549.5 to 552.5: 110.7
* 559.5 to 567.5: 75.72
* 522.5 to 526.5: 111.1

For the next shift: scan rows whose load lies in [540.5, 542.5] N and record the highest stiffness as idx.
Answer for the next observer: 121.3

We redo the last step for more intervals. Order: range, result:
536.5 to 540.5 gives 111.5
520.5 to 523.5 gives 117.6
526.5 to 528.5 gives 110.1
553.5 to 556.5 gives 113.7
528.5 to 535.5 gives 116.2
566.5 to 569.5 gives 75.72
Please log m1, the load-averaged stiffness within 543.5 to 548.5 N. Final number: 110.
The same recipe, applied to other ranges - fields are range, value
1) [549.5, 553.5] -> 113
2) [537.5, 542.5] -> 111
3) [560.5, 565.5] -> 104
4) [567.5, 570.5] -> 58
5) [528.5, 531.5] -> 108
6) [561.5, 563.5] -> 102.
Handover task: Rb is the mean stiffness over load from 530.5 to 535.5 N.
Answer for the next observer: 108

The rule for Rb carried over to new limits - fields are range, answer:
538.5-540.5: 108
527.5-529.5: 113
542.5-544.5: 107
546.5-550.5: 111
